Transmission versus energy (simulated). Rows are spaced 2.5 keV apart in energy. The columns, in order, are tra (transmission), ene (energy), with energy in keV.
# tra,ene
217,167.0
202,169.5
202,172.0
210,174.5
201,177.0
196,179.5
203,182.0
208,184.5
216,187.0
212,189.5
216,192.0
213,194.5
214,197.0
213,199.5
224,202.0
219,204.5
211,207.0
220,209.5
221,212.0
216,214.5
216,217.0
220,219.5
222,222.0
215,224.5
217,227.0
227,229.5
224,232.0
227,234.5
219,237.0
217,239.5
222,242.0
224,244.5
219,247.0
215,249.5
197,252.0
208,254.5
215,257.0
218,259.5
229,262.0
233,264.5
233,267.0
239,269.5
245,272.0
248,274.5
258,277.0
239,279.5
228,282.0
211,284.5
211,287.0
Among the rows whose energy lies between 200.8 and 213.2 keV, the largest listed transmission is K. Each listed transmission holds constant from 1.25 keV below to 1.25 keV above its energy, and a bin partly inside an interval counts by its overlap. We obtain 224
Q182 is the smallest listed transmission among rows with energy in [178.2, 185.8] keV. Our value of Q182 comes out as 196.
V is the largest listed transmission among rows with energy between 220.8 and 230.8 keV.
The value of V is 227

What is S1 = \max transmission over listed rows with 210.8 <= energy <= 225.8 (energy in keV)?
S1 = 222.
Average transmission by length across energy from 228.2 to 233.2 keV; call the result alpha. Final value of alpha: 225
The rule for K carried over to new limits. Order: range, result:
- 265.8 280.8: 258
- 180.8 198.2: 216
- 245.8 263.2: 229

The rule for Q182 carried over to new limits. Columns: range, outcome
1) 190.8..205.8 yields 213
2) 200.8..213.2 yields 211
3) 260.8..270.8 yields 229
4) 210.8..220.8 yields 216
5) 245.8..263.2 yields 197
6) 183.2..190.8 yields 208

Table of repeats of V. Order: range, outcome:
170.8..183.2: 210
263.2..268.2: 233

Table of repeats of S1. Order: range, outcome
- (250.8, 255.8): 208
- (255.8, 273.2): 245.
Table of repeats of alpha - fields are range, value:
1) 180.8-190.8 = 210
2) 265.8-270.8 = 236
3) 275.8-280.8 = 248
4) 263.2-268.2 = 233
